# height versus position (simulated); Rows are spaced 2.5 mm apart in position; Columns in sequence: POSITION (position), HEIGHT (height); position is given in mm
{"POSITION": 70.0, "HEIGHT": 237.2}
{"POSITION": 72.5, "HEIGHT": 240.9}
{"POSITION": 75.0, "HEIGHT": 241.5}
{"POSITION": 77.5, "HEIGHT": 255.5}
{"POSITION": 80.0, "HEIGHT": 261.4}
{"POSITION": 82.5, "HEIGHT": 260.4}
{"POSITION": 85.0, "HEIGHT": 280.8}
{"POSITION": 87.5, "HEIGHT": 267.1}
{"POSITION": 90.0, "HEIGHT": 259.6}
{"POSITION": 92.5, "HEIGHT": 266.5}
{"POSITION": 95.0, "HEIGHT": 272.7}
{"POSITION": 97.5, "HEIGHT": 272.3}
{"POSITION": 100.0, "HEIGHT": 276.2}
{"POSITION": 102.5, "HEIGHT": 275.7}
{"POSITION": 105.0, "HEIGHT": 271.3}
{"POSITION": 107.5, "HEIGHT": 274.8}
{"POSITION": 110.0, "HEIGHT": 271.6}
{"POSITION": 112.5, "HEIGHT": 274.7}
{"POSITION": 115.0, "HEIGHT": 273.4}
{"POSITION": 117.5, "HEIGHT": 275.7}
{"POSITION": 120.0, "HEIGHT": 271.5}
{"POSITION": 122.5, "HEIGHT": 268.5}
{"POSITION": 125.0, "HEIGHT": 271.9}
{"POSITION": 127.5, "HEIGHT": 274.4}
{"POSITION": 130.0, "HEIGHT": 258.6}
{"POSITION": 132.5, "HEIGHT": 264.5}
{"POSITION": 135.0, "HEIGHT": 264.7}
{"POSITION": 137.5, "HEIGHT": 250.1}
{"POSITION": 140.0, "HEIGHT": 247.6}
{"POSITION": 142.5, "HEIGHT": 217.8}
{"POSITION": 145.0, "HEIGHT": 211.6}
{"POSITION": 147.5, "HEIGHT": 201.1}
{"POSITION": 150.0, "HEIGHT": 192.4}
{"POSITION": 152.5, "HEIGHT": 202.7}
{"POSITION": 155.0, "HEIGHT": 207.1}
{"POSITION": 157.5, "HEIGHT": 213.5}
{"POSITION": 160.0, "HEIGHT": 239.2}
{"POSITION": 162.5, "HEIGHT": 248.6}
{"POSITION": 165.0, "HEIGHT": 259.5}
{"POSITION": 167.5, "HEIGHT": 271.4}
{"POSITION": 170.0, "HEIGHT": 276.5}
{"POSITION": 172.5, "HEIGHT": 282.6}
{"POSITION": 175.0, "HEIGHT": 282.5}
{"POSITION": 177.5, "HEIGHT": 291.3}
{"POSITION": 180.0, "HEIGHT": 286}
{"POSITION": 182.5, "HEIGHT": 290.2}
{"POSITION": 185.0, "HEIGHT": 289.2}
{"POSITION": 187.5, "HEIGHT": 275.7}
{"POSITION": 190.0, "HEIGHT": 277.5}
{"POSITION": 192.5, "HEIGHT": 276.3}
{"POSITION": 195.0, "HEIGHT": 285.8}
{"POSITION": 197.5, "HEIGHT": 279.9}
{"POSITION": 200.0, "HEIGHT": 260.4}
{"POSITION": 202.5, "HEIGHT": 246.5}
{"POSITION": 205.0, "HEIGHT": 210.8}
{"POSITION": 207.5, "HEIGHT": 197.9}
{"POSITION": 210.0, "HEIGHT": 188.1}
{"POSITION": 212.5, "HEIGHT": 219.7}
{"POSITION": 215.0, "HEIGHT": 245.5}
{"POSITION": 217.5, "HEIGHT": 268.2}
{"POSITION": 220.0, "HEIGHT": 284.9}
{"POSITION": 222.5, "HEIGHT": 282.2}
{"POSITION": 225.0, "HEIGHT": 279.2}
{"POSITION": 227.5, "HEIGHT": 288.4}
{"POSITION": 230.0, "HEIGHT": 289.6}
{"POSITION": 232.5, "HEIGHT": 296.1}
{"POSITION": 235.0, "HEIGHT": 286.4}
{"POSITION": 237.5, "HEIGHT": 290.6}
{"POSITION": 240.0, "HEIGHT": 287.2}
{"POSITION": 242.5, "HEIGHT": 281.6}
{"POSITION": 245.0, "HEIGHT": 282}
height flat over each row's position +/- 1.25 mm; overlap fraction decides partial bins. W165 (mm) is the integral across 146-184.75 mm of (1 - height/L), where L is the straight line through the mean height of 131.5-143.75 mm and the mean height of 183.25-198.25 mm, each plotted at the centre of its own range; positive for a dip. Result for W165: 2.3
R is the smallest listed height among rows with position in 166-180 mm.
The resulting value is 271.4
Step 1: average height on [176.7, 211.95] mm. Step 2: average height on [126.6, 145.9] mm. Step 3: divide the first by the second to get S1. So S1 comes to 1.04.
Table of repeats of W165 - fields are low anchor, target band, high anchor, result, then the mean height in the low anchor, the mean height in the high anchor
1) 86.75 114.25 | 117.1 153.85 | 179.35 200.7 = 4.1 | 271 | 280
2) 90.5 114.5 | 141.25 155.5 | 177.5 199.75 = 3.7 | 272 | 282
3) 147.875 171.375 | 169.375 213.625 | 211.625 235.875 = -1.6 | 234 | 275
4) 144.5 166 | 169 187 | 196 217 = -4.8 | 219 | 233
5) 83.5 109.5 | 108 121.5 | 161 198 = 0.0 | 272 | 278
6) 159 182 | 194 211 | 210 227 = 1.6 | 272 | 259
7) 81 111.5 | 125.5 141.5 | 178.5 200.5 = 0.9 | 271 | 281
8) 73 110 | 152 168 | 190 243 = 1.9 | 266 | 264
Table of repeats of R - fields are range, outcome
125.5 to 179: 192.4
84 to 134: 258.6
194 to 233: 188.1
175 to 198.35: 275.7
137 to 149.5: 201.1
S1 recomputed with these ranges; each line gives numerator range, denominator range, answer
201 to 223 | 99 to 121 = 0.87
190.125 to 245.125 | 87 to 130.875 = 0.98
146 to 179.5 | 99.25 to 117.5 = 0.89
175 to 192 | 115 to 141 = 1.07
